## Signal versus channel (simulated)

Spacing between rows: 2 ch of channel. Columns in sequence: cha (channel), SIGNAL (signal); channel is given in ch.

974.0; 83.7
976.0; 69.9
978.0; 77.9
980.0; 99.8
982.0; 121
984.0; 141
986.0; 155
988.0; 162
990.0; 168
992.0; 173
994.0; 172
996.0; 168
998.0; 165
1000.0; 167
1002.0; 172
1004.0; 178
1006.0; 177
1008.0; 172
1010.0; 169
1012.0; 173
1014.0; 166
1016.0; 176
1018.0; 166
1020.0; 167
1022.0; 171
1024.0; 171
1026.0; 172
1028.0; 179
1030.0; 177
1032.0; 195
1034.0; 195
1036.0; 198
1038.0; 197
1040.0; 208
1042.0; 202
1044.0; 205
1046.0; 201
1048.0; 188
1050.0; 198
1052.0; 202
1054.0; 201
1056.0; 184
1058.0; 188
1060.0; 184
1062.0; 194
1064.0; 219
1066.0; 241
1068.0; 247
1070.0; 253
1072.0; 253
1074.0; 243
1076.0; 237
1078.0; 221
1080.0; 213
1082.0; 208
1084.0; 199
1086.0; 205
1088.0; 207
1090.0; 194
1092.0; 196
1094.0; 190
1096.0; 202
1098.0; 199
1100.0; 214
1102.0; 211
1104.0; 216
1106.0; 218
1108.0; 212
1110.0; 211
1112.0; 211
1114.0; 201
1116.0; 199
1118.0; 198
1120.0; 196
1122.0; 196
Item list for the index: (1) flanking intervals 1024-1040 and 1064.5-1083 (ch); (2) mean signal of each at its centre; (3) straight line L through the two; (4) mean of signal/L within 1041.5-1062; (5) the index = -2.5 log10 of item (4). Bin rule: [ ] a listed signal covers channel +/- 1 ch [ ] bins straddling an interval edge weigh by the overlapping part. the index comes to 0.078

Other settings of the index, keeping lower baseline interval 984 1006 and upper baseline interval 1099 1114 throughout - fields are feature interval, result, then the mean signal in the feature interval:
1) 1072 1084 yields -0.122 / 225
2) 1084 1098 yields 0.038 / 199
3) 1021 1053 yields -0.039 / 191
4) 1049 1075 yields -0.113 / 216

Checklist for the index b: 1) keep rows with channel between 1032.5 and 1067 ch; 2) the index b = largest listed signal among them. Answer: 241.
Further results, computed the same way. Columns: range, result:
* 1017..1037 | 198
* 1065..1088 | 253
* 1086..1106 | 218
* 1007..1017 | 176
